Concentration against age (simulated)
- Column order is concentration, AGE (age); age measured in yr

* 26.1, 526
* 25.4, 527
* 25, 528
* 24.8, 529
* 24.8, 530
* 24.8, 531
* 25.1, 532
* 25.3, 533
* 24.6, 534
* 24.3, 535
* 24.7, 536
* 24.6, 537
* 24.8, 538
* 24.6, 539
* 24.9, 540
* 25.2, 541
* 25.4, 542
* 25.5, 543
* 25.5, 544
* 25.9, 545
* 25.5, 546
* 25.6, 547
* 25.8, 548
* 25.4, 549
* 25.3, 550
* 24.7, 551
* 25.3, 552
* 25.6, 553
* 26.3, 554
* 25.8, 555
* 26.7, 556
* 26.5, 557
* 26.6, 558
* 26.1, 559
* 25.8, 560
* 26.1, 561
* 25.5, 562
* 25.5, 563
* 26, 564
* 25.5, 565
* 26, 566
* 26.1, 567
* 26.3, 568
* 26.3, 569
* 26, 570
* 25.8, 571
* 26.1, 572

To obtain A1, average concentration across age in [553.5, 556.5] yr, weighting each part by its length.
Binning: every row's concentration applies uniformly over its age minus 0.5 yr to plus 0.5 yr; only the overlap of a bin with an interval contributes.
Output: 26.3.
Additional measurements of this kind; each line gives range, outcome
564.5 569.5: 26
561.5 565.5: 25.6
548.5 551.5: 25.1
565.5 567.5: 26.1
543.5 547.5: 25.6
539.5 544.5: 25.3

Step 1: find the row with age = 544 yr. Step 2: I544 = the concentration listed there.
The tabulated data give 25.5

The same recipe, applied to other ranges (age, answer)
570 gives 26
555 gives 25.8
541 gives 25.2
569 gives 26.3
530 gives 24.8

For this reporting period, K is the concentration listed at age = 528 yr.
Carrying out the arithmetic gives 25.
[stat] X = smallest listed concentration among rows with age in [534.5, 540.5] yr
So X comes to 24.3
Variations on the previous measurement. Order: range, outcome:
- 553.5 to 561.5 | 25.8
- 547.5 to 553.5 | 24.7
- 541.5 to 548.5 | 25.4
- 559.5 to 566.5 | 25.5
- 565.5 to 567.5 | 26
